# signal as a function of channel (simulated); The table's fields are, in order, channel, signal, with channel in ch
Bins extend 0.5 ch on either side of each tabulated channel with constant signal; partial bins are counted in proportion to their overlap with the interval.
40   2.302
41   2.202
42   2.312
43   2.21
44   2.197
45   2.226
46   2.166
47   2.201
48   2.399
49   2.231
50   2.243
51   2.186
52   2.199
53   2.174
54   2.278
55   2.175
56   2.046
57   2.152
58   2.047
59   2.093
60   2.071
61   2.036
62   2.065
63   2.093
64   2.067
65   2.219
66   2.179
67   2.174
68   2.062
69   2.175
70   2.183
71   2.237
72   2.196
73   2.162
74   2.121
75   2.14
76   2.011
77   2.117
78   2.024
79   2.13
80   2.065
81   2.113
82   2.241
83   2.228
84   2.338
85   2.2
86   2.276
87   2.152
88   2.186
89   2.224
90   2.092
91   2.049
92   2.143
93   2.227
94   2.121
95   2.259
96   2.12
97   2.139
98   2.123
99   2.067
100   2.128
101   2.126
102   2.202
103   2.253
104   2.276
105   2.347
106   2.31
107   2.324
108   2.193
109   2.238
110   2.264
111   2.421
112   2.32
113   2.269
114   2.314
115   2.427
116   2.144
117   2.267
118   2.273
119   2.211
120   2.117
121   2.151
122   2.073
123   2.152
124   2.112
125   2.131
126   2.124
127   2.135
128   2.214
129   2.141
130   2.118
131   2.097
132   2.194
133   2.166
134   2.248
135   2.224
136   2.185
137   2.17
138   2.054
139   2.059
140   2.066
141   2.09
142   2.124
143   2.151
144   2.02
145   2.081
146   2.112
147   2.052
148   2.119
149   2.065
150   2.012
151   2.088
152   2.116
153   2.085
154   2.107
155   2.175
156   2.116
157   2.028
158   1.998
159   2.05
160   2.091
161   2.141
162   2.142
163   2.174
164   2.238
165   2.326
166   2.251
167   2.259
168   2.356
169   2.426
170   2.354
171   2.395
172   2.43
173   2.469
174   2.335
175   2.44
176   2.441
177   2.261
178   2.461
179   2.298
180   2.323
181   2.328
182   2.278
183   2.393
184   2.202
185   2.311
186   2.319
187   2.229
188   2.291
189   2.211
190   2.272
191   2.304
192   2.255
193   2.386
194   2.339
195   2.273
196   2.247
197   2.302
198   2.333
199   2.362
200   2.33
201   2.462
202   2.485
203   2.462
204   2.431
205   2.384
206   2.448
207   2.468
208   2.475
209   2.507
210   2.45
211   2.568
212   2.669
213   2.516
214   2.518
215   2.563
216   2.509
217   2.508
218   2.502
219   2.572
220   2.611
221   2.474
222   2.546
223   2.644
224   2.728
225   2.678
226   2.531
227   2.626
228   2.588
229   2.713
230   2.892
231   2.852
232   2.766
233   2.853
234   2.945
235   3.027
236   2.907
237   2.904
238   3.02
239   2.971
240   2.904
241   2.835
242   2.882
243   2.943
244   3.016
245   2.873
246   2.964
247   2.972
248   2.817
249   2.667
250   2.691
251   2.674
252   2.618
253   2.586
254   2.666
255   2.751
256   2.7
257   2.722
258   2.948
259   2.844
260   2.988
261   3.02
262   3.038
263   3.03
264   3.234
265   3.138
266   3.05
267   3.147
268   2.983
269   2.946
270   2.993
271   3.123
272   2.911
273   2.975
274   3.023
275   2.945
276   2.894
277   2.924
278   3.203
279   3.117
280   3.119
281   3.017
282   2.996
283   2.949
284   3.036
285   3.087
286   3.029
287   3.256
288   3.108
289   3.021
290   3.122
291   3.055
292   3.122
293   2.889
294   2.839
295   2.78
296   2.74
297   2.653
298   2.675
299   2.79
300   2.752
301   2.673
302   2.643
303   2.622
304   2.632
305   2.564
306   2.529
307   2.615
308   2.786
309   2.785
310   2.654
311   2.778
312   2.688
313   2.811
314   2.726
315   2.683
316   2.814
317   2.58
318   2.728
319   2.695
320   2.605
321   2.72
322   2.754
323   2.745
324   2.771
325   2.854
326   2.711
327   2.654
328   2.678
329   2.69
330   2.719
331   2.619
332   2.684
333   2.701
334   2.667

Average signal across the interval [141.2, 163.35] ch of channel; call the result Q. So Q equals 2.09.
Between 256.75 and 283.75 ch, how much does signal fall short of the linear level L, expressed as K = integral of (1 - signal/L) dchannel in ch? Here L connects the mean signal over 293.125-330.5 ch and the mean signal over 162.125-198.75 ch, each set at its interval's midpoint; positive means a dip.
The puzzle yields -4.5 ch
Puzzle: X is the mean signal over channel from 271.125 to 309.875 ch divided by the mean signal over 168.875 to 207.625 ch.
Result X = 1.2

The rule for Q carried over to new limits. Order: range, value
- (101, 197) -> 2.22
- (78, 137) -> 2.19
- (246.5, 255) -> 2.71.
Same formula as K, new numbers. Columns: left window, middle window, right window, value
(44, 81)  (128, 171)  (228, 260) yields 5.71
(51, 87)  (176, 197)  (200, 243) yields 1.93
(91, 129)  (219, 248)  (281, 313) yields -2.01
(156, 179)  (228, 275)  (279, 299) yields -2.46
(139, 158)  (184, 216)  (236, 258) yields 1.05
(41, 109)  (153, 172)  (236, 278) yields 2.44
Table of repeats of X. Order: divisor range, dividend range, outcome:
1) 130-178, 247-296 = 1.35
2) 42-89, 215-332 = 1.30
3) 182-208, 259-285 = 1.29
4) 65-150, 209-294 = 1.32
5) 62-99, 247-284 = 1.36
